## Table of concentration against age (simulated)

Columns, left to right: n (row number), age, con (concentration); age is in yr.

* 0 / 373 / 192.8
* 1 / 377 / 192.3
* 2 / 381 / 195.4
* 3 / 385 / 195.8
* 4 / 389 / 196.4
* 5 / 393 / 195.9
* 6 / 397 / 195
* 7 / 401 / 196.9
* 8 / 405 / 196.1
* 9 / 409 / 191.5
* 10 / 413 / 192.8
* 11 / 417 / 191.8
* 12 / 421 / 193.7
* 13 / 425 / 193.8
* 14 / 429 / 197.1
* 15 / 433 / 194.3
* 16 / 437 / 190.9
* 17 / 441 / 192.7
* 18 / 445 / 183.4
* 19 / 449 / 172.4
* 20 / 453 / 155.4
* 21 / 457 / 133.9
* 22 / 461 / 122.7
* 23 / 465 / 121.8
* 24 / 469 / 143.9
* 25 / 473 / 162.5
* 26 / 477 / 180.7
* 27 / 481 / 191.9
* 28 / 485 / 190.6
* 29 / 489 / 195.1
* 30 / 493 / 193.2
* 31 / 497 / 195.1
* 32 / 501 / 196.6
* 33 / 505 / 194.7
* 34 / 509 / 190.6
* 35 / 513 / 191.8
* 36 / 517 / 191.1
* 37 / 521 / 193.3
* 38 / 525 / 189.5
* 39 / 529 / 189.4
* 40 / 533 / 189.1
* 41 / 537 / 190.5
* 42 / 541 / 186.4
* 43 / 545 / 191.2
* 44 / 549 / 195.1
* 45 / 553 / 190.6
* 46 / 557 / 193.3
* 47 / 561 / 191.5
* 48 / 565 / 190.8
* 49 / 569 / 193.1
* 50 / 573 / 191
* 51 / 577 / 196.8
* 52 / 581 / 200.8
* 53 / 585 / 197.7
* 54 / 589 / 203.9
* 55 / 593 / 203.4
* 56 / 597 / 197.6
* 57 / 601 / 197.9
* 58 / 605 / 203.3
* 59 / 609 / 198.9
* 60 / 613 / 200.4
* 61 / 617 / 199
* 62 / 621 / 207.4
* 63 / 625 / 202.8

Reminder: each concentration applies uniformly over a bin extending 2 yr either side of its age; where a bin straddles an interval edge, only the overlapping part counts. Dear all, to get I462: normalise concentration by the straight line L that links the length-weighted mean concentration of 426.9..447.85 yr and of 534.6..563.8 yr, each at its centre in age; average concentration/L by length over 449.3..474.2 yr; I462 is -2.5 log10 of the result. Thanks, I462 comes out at 0.33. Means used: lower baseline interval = 191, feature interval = 142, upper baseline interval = 191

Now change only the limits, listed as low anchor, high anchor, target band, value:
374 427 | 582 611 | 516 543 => 0.047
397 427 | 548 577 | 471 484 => 0.081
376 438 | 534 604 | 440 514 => 0.124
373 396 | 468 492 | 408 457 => 0.012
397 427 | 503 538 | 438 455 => 0.095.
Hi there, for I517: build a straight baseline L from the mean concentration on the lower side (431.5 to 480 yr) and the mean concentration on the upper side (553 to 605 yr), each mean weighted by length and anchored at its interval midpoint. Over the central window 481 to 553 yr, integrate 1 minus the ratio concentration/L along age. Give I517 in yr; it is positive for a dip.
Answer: -5.0 yr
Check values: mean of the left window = 163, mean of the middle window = 192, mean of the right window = 197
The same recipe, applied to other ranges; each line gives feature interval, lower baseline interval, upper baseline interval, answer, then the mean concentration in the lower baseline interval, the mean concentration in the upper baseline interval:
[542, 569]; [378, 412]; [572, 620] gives 0.92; 195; 200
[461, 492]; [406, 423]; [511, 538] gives 3.93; 193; 191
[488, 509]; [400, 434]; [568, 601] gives 0.17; 194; 198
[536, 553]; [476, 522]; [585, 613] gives 0.46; 192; 201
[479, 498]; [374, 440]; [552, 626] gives 0.28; 194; 198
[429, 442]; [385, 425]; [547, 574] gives 0.05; 194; 192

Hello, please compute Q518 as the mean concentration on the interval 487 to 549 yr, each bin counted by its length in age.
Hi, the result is 192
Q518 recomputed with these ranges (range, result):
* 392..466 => 180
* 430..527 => 178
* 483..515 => 193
